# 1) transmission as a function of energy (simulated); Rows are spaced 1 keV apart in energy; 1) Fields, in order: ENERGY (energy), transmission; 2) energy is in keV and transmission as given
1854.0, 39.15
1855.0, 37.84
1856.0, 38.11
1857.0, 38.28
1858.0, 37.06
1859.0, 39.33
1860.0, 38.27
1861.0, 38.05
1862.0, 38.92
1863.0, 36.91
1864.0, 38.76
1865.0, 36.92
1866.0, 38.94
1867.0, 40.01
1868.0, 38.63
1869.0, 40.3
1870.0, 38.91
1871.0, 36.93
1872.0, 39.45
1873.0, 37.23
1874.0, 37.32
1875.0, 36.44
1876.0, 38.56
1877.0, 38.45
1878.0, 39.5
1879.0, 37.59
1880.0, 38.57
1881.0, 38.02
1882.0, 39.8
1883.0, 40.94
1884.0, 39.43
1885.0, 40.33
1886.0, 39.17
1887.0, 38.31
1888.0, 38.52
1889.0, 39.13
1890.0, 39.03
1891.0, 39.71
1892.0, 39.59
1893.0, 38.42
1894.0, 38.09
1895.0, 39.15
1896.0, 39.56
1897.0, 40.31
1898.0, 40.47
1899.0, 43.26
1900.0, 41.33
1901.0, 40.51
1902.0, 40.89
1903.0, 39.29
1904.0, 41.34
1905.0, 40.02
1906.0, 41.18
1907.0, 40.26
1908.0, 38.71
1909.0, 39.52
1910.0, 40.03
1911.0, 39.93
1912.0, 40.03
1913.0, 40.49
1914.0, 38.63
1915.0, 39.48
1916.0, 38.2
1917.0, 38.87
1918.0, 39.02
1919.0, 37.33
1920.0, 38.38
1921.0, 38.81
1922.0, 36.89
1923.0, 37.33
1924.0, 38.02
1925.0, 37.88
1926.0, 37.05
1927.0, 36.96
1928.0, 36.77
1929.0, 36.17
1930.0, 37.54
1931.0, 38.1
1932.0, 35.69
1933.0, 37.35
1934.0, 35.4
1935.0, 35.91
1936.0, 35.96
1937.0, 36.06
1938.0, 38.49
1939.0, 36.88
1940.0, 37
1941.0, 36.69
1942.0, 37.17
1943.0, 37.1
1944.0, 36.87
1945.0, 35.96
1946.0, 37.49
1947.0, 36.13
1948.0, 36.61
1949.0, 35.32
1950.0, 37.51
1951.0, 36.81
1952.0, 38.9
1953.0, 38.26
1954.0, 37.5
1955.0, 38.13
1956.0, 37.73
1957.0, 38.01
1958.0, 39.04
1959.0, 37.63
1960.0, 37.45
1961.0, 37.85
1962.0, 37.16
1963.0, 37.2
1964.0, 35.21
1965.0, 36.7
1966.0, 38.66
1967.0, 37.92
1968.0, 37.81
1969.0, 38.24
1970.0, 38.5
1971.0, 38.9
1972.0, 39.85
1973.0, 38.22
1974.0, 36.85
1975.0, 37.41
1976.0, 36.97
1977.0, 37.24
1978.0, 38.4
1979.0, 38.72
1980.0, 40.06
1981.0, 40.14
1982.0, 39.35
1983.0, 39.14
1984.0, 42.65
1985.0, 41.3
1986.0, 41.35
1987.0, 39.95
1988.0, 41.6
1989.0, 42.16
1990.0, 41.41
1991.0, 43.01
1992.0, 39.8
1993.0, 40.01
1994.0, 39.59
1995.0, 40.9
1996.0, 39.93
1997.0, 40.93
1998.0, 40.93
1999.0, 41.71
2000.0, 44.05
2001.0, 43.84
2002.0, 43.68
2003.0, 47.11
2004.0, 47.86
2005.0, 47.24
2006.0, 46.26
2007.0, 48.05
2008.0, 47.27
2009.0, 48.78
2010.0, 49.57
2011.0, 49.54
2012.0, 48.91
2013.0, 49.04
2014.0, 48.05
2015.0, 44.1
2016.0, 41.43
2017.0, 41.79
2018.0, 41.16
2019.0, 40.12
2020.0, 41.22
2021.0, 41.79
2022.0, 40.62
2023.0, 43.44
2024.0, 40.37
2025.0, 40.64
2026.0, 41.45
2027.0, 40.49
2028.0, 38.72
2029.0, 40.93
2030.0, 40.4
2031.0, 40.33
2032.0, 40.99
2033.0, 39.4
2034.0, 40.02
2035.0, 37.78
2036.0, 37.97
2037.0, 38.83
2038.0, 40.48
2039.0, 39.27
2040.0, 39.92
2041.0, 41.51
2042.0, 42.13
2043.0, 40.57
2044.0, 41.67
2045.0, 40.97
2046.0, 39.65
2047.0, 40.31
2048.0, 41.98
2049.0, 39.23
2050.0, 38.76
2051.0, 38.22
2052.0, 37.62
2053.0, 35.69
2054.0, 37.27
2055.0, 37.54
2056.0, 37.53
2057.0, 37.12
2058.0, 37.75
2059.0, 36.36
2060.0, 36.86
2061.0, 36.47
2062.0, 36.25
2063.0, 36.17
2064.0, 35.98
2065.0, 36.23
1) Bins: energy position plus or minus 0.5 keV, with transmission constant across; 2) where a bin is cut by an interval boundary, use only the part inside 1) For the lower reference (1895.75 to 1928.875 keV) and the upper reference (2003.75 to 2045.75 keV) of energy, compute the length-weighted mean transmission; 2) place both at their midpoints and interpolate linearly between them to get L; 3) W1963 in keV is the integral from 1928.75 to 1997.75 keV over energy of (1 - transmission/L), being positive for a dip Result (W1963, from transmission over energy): 4.3 keV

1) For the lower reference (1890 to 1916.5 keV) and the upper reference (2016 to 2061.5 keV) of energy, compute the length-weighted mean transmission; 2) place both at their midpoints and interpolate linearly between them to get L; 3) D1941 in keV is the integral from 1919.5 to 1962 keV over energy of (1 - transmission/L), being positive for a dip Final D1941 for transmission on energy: 2.8 keV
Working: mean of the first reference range 39.9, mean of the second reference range 39.6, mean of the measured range 37.2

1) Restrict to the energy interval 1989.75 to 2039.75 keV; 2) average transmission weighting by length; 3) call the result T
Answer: 42.6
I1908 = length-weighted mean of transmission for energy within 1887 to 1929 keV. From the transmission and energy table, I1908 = 39.2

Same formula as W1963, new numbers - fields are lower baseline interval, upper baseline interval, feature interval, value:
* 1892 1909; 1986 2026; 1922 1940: 1.8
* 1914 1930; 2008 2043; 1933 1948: 0.7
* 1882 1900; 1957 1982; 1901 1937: 0.7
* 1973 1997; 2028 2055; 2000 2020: -3.0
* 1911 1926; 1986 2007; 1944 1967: 1.8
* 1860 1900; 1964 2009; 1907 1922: 0.2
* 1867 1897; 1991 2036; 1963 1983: 1.7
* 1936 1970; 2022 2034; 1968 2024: -4.1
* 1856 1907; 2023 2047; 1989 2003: -0.6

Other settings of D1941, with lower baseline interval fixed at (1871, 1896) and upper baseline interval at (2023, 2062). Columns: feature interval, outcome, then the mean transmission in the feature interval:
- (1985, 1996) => -0.5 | 40.9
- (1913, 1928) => 0.3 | 38.1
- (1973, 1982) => 0.2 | 38.3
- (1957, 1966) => 0.4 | 37.4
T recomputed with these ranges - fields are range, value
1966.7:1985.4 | 38.8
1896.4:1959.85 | 38.2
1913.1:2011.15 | 39.3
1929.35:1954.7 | 36.9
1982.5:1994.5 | 41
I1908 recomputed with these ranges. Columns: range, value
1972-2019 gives 42.5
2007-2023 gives 44.9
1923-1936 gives 36.9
